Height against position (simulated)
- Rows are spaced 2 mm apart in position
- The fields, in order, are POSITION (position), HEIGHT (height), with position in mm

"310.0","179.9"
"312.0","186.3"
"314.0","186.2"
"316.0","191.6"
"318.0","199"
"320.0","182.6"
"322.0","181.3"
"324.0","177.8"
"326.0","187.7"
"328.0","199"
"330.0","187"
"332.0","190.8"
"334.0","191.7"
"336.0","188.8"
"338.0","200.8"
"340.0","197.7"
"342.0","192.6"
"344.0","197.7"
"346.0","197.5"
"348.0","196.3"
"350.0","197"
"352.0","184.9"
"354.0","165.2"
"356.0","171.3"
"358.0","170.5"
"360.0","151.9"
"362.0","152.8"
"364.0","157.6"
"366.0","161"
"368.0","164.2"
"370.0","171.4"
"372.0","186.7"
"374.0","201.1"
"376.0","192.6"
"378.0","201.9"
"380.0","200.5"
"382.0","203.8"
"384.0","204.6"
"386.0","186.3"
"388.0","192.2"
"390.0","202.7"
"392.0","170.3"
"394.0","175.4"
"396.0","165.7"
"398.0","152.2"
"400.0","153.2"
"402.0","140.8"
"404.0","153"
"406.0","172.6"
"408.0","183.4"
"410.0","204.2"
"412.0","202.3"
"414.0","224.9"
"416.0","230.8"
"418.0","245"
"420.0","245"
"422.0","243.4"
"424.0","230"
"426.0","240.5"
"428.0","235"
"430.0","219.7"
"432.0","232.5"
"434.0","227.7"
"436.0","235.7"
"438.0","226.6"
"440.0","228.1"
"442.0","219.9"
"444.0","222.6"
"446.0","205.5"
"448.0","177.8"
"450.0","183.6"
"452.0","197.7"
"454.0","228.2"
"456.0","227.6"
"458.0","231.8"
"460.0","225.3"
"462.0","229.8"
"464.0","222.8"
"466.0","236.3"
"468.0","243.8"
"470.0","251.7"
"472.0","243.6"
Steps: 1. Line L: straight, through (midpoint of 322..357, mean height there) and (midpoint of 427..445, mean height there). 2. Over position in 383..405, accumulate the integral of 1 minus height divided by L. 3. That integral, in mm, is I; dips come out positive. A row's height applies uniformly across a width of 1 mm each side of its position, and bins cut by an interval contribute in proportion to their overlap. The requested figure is 3.99 mm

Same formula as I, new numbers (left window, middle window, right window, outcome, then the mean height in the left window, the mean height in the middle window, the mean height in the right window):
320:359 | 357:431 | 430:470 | 4.9 mm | 188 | 192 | 222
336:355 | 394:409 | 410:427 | 4.1 mm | 192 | 161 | 231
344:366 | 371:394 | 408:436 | 0.3 mm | 175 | 194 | 228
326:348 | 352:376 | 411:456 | 3.8 mm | 194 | 170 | 223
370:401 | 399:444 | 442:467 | -2.6 mm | 185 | 214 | 216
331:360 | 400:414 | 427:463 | 2.0 mm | 188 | 178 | 220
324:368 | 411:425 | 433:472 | -1.5 mm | 182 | 232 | 223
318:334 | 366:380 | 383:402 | -0.5 mm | 188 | 186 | 176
